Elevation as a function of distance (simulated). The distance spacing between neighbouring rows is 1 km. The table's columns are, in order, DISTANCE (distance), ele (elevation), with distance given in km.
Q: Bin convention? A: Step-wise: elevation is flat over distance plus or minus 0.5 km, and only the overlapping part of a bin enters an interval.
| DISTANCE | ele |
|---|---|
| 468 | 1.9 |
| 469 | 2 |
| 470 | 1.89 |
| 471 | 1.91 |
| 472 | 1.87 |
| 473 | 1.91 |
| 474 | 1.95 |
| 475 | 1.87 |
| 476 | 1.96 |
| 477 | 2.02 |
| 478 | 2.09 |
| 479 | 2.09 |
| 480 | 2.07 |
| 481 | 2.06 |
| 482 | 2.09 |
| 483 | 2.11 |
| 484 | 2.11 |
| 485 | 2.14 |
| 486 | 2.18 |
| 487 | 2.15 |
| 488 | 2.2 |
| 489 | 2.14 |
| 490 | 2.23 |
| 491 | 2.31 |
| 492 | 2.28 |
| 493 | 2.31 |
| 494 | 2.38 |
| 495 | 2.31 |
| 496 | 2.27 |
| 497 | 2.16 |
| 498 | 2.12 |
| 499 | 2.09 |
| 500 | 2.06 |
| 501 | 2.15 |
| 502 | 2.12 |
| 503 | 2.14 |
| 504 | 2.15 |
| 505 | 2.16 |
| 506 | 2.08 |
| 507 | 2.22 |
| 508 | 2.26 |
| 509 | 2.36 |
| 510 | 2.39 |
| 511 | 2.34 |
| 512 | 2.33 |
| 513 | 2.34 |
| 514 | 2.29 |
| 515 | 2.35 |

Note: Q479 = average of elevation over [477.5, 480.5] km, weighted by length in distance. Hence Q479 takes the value 2.08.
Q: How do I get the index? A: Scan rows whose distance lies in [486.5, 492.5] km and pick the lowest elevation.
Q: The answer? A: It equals 2.14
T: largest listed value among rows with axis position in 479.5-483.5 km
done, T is 2.11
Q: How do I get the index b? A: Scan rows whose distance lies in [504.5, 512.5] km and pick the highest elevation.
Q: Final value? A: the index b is 2.39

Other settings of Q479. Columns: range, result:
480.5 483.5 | 2.09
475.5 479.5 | 2.04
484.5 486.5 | 2.16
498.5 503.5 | 2.11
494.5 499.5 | 2.19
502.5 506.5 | 2.13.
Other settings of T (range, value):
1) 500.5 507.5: 2.22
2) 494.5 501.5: 2.31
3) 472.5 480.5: 2.09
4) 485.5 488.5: 2.2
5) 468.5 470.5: 2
